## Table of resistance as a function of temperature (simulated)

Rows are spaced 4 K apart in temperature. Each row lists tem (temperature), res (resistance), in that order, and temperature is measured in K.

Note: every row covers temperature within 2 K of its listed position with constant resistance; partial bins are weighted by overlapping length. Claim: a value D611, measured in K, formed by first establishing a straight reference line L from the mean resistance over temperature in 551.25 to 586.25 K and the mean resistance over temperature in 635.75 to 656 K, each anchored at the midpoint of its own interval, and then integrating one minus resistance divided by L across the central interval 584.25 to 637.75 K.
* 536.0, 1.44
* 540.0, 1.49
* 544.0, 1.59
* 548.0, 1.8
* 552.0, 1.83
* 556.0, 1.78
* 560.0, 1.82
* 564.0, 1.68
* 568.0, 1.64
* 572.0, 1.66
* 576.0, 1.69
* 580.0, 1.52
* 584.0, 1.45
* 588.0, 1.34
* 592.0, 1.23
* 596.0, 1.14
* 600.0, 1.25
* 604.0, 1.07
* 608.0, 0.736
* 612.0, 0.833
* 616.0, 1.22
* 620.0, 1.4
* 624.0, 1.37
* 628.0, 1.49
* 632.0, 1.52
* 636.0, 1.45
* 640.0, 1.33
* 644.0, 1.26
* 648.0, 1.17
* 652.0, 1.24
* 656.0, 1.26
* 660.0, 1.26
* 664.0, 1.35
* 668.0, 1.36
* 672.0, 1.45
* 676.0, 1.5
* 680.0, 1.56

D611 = 7.45 K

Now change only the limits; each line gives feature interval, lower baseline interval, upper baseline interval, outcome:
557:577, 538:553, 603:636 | -2.1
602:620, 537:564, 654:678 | 6.0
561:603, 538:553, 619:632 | 2.9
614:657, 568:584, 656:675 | 2.9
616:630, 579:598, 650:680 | -0.5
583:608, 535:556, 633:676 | 5.1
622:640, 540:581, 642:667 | -1.0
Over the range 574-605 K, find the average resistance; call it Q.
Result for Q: 1.34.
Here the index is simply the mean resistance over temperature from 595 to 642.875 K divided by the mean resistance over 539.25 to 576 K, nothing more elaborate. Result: 0.73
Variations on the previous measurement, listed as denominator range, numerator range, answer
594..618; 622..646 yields 1.35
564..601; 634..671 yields 0.90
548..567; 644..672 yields 0.72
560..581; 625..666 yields 0.80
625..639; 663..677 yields 0.96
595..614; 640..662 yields 1.25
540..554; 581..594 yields 0.79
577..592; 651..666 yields 0.90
